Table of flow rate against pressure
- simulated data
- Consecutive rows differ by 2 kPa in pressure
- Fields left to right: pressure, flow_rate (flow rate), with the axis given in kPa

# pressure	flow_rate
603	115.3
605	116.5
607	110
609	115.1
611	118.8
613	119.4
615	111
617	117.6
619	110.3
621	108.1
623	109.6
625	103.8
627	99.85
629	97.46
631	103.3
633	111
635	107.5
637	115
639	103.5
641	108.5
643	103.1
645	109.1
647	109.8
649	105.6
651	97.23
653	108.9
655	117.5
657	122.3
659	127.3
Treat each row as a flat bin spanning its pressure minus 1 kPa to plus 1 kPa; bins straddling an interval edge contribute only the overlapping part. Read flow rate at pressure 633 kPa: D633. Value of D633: 111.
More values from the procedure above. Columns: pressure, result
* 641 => 108.5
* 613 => 119.4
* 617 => 117.6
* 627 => 99.85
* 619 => 110.3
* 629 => 97.46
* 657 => 122.3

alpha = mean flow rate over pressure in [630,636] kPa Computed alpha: 107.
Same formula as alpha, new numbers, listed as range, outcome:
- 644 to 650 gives 108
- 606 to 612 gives 115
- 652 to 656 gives 113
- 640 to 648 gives 108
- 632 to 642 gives 109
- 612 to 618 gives 116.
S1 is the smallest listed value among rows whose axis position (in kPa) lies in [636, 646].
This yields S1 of 103.1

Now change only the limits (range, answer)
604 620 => 110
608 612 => 115.1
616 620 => 110.3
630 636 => 103.3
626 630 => 97.46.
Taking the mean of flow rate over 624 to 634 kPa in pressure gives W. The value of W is 103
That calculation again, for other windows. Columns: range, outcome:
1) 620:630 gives 104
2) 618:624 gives 109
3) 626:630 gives 98.7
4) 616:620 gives 114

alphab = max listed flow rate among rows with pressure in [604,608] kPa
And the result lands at 116.5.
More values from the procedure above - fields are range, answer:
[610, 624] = 119.4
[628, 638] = 115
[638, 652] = 109.8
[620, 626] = 109.6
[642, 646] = 109.1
